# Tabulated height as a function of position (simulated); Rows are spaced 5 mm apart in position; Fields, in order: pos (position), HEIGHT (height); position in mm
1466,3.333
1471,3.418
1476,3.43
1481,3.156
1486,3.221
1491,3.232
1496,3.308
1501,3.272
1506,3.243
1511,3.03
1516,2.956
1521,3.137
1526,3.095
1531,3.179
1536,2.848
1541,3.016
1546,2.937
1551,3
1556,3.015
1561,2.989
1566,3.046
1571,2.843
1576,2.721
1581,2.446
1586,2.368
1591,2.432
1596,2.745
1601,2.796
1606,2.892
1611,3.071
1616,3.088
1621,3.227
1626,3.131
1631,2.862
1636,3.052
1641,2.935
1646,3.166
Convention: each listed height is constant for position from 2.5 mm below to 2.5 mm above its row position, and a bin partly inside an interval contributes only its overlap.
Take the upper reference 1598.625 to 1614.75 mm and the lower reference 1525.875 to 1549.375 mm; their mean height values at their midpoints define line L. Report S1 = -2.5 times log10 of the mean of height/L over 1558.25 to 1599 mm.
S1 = 0.101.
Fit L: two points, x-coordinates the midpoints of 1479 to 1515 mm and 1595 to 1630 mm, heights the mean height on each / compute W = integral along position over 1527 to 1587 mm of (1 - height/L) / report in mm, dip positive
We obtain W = 4.1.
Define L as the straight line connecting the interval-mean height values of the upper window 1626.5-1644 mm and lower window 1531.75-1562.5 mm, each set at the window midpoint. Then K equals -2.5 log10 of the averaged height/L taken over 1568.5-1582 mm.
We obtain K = 0.109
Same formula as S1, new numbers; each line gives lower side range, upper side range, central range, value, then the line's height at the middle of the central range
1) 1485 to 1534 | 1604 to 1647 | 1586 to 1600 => 0.195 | 3.08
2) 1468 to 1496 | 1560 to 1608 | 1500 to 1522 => 0.005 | 3.13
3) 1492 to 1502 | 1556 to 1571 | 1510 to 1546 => 0.040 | 3.15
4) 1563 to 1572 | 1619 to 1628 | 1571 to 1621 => 0.118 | 3.07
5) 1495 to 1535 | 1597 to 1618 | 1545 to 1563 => 0.023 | 3.05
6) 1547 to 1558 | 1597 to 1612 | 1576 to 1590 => 0.188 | 2.93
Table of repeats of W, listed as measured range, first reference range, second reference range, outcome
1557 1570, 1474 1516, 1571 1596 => -1.42 mm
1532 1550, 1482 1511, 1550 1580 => 0.36 mm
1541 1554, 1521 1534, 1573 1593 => -0.35 mm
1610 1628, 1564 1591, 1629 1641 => -1.64 mm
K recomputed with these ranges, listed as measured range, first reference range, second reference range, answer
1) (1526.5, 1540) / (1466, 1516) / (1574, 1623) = 0.01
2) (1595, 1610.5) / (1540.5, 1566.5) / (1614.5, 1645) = 0.07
